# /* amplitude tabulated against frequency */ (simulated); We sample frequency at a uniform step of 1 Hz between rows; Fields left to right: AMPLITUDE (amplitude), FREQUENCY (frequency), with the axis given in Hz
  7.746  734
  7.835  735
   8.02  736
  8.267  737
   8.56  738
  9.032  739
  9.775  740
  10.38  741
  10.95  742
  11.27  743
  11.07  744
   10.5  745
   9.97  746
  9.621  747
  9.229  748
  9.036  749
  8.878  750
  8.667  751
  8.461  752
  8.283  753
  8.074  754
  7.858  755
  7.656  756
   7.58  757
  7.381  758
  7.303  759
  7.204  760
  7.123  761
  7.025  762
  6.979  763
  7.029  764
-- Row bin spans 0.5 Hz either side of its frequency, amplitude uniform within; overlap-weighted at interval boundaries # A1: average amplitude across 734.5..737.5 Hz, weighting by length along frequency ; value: 8.04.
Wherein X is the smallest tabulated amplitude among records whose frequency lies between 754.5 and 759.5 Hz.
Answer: 7.303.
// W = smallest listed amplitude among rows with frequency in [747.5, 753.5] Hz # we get 8.283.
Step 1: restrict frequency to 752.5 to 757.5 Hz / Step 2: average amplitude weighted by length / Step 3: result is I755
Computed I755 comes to 7.89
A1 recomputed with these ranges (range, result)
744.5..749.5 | 9.67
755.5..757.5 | 7.62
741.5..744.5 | 11.1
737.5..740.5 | 9.12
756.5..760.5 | 7.37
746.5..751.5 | 9.09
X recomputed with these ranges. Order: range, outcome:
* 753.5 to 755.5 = 7.858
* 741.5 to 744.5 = 10.95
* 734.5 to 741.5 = 7.835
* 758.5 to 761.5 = 7.123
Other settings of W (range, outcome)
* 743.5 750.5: 8.878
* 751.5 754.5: 8.074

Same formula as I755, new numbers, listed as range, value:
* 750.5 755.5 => 8.27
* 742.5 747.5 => 10.5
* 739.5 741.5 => 10.1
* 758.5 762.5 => 7.16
